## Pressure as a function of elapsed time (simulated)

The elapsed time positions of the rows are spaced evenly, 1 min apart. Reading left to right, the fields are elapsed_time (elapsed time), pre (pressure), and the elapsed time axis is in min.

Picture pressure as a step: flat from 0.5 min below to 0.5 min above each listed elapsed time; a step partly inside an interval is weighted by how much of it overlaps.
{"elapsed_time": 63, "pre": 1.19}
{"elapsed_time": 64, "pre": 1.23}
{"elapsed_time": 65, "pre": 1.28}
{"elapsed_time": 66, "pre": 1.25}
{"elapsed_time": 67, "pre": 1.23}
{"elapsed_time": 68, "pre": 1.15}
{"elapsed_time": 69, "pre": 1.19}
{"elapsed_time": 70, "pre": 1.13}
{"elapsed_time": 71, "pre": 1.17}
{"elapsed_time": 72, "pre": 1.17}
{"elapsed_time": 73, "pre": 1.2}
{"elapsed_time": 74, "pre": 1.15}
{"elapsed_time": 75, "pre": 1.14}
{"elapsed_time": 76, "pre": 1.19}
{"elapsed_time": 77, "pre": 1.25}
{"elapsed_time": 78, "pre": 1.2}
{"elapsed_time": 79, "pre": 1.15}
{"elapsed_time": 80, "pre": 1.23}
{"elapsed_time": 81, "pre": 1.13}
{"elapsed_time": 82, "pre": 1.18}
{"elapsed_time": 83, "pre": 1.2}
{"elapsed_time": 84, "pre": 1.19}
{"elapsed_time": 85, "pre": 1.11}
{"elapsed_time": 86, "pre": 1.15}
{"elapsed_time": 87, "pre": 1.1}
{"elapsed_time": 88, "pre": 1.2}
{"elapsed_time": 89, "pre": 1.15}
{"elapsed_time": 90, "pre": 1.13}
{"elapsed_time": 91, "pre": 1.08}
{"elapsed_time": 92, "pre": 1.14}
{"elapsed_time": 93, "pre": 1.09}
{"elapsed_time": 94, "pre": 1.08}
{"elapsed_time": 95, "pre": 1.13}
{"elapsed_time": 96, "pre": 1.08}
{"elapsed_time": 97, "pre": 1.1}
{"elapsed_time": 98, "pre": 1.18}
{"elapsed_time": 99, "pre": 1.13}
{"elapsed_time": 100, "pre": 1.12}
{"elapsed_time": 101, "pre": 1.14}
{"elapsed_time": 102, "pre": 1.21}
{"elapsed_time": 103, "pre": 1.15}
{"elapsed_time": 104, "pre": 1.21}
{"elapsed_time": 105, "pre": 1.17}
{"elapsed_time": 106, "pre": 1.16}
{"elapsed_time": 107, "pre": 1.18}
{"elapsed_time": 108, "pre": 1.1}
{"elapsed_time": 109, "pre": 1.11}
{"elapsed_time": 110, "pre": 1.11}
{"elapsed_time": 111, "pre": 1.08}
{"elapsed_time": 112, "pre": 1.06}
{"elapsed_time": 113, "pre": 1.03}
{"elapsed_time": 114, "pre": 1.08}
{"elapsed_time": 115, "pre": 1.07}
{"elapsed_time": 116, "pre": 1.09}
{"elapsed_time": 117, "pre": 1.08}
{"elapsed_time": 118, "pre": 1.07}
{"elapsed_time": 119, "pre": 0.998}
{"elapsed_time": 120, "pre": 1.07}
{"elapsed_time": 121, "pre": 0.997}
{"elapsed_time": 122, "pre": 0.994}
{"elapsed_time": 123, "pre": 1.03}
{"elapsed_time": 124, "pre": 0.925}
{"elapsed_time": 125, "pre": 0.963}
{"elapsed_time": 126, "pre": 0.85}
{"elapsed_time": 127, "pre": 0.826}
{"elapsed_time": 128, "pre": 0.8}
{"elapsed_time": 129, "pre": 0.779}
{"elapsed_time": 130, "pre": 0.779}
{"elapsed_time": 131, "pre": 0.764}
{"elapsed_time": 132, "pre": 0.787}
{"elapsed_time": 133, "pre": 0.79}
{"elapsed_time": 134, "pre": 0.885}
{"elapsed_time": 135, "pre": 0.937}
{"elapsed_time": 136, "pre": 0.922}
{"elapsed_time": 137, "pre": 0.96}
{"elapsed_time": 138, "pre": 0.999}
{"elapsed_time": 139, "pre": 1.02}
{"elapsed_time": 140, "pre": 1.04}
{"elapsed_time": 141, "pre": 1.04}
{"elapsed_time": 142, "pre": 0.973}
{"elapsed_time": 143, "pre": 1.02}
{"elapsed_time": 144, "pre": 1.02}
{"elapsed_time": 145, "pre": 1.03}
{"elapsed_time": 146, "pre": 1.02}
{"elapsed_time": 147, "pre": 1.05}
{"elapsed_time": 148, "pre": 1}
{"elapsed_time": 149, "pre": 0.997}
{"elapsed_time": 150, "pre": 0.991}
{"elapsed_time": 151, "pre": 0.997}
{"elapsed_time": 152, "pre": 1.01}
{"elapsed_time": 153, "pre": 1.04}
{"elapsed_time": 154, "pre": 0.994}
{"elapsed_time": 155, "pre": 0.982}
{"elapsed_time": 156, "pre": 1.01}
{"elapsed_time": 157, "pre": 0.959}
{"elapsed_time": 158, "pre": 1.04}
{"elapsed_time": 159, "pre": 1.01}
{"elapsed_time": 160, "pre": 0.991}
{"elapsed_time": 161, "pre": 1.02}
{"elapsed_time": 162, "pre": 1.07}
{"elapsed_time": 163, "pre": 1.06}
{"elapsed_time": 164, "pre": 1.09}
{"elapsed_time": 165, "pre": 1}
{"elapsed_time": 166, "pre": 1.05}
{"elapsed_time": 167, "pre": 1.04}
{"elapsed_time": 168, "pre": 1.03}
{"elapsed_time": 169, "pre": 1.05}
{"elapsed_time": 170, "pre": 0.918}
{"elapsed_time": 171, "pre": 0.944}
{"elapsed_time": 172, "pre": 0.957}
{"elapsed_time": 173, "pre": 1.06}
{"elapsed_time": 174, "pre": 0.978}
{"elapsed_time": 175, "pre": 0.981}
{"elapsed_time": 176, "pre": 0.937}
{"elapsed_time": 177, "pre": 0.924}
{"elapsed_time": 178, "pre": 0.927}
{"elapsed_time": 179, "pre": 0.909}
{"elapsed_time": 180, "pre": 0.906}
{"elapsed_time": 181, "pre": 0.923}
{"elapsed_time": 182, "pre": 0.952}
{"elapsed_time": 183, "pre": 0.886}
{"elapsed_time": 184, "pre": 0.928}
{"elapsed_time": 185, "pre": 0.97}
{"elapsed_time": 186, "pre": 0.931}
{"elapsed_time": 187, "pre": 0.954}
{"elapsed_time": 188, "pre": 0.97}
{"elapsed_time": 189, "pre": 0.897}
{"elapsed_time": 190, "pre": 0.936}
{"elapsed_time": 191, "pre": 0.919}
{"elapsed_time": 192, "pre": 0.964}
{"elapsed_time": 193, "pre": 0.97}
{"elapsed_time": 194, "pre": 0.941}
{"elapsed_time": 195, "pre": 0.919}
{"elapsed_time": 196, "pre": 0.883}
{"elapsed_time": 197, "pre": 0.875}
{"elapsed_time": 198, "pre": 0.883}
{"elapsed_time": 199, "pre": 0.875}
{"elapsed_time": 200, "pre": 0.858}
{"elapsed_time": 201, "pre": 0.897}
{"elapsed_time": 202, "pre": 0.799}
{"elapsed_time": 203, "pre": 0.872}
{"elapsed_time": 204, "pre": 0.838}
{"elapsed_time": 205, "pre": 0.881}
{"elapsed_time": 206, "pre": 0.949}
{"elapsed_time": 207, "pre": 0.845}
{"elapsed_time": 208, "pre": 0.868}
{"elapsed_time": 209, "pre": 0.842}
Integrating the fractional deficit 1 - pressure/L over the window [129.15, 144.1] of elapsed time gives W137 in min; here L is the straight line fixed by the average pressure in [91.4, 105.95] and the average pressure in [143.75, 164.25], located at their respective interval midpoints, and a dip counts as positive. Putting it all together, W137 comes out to 1.9 min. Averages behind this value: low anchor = 1.14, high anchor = 1.02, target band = 0.923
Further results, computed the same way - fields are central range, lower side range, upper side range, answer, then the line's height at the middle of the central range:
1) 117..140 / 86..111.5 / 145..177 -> 3.3 min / 1.07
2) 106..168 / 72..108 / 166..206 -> 2.8 min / 1.05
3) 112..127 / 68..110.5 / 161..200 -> 1.0 min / 1.09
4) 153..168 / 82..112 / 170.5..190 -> -0.5 min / 0.989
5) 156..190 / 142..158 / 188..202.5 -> -0.8 min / 0.955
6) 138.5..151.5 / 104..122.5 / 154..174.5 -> 0.3 min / 1.04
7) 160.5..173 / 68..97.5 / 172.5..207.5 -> -0.7 min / 0.969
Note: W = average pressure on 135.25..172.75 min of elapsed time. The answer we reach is 1.01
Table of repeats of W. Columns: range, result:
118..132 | 0.907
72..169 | 1.05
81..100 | 1.13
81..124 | 1.11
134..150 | 0.998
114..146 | 0.955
